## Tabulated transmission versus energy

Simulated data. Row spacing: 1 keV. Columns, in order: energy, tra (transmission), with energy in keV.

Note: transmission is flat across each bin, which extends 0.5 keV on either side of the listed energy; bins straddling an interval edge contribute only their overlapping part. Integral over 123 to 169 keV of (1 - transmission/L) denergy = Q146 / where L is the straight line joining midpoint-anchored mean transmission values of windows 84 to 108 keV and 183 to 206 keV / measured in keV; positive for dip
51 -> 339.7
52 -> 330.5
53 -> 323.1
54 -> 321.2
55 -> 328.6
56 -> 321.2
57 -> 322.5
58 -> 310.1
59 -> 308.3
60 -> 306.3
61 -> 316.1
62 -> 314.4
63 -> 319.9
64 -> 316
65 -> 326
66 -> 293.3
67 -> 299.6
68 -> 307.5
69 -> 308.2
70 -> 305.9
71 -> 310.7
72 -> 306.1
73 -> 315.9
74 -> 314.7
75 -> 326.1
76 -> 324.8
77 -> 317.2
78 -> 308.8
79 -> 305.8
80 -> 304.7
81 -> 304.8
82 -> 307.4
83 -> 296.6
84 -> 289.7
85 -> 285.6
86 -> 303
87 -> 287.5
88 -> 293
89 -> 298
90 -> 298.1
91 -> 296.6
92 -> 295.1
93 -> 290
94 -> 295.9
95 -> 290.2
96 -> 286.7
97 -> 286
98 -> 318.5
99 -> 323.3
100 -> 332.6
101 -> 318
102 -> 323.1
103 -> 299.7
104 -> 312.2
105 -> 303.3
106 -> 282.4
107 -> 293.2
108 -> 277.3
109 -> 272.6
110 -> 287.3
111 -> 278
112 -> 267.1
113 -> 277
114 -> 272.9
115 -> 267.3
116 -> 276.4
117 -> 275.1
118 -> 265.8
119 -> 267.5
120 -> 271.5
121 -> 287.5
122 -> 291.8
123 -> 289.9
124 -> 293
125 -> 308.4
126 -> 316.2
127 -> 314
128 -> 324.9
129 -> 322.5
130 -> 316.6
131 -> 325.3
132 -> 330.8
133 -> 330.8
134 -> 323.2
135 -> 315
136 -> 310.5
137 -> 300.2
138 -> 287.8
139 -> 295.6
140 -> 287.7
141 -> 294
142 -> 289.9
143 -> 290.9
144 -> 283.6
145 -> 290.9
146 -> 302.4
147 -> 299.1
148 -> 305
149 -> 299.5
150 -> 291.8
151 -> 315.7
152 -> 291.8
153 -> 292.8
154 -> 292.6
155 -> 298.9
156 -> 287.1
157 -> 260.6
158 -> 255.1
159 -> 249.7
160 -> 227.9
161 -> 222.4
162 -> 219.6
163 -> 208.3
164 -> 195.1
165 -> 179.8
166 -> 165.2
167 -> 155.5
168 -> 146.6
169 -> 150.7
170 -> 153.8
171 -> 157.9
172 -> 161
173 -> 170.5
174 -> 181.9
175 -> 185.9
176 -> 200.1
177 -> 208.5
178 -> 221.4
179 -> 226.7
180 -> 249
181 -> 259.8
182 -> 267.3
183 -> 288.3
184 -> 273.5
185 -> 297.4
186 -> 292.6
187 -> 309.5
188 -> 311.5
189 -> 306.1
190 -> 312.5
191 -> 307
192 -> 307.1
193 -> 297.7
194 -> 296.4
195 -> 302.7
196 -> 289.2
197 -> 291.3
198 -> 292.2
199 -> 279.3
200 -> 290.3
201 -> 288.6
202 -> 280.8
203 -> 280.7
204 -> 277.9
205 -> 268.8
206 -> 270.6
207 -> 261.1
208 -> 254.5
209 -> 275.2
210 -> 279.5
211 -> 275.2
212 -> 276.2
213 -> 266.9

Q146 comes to 3.0 keV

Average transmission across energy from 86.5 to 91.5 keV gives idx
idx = 295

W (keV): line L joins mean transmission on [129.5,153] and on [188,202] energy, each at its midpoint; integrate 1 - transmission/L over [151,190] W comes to 8.5 keV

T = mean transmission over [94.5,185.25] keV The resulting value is 270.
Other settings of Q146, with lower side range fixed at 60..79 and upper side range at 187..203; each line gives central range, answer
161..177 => 6.5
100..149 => 1.4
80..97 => 0.8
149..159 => 0.5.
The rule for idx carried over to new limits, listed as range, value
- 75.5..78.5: 317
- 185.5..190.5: 306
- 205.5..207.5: 266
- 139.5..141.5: 291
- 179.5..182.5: 259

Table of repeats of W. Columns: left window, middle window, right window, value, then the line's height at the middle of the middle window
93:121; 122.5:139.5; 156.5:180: -4.0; 253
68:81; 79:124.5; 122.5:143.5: 2.7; 310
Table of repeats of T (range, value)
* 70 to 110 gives 302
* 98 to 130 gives 294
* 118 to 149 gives 302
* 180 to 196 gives 294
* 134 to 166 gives 275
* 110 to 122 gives 275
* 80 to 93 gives 296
